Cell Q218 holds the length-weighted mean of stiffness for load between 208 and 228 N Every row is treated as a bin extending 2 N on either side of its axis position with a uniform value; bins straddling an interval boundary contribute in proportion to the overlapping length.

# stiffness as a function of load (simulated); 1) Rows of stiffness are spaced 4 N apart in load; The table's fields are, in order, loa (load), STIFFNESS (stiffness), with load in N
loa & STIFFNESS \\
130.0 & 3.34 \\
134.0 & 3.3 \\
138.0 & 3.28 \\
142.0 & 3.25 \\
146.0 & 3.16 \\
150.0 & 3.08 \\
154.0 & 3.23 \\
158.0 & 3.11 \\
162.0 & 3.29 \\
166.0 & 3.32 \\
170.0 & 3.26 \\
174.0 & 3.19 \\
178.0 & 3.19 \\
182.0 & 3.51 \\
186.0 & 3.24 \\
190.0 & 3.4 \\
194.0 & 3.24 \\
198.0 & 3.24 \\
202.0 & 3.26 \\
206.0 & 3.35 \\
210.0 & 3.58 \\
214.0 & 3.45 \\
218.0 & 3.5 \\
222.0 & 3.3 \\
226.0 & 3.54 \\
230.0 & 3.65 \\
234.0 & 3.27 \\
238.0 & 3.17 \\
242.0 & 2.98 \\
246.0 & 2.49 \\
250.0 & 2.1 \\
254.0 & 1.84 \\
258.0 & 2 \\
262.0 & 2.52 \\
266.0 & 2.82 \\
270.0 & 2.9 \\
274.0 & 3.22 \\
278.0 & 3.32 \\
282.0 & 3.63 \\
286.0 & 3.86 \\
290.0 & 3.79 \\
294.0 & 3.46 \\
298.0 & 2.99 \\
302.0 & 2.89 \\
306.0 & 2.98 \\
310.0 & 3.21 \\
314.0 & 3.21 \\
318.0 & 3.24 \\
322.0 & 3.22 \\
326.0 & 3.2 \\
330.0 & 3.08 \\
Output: 3.47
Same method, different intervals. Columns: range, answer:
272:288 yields 3.51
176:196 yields 3.32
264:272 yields 2.86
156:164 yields 3.2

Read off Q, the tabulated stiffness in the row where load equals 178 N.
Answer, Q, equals 3.19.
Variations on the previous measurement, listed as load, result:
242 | 2.98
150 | 3.08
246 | 2.49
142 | 3.25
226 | 3.54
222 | 3.3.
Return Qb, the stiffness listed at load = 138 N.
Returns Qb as 3.28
